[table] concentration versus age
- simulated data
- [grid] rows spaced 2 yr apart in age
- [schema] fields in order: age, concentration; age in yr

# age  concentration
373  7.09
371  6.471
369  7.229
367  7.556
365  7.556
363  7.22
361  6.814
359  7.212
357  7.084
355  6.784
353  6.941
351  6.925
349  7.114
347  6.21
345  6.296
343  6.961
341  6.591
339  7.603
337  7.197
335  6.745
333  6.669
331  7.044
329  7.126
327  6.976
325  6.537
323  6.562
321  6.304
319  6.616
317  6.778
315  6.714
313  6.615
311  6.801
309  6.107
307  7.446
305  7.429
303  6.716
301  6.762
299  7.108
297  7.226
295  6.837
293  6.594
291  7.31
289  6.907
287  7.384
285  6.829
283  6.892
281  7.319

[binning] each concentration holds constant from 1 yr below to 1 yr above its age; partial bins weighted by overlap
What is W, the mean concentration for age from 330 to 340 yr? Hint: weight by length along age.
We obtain 7.05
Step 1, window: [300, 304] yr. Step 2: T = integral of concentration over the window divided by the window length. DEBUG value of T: 6.74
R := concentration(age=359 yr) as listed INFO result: 7.212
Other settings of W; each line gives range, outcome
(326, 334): 6.95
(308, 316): 6.56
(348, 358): 6.97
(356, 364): 7.08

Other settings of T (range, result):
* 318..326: 6.5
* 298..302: 6.93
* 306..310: 6.78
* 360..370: 7.28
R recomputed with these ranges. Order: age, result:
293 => 6.594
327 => 6.976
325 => 6.537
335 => 6.745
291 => 7.31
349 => 7.114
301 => 6.762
